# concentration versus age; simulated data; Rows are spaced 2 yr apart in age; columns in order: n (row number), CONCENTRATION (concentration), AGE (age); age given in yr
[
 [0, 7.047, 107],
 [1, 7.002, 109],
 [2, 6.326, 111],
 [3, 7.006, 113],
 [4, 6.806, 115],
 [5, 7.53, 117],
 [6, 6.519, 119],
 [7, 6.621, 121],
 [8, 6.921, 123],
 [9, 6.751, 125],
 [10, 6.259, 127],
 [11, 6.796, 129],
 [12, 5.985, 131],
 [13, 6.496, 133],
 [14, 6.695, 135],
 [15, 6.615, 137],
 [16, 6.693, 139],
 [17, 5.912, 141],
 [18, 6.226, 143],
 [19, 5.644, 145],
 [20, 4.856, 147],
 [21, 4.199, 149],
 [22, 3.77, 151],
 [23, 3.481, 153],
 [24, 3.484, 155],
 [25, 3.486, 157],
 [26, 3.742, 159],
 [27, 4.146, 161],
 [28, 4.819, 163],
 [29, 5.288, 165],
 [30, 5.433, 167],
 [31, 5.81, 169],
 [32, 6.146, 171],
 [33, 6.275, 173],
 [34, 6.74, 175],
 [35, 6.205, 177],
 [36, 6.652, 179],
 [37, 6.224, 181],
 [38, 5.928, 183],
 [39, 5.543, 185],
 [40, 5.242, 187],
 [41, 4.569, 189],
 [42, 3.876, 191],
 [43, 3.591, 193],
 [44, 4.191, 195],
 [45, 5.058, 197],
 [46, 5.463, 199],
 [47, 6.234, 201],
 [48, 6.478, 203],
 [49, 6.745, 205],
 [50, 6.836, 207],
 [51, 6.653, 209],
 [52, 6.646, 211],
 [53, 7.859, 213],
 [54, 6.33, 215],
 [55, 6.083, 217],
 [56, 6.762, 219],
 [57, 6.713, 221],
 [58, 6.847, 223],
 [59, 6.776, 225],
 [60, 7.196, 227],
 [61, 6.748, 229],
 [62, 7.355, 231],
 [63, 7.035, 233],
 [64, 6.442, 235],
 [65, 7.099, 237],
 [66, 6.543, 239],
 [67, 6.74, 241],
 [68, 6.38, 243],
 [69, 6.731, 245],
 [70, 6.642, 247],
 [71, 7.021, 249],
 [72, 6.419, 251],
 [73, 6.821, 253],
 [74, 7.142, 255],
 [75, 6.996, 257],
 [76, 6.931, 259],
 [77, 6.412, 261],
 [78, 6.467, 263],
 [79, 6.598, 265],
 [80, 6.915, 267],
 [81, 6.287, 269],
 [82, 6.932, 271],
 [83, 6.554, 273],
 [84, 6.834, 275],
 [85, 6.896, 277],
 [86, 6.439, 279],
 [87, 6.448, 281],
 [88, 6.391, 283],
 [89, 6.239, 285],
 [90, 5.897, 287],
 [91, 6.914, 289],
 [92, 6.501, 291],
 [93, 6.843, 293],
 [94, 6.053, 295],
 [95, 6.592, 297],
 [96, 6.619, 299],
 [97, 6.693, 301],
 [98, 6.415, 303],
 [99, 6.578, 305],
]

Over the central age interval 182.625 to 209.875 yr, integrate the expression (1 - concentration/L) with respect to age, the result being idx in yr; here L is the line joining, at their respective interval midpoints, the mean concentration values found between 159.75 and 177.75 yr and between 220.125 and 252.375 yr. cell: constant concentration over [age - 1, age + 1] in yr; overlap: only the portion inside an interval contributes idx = 3.0 yr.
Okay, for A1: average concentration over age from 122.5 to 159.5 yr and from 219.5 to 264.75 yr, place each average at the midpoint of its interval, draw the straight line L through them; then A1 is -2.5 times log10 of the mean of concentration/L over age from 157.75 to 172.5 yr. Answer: 0.15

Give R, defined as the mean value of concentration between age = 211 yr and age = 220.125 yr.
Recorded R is 6.75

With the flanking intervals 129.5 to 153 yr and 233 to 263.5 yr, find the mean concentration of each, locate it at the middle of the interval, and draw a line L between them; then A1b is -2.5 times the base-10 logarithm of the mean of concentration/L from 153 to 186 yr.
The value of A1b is 0.12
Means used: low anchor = 5.66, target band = 5.31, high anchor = 6.73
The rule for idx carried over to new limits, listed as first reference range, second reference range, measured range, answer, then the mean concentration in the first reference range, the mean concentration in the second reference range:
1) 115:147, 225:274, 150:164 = 5.8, 6.47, 6.77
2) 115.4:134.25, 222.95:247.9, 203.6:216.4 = -0.1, 6.66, 6.81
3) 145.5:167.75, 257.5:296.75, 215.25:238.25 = -4.9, 4.26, 6.56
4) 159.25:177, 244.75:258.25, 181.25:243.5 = 0.5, 5.54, 6.83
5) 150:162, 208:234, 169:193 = -4.2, 3.68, 6.85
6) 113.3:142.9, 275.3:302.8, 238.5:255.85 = -0.5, 6.61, 6.51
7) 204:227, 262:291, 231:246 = -0.1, 6.77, 6.56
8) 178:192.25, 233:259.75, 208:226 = -1.9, 5.4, 6.77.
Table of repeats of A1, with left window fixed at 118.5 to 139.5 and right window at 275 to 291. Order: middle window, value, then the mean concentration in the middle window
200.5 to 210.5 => -0.01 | 6.61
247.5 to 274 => -0.04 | 6.73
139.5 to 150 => 0.21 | 5.43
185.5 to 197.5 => 0.42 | 4.44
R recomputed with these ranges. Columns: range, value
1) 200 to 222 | 6.67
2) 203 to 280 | 6.75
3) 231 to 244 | 6.76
